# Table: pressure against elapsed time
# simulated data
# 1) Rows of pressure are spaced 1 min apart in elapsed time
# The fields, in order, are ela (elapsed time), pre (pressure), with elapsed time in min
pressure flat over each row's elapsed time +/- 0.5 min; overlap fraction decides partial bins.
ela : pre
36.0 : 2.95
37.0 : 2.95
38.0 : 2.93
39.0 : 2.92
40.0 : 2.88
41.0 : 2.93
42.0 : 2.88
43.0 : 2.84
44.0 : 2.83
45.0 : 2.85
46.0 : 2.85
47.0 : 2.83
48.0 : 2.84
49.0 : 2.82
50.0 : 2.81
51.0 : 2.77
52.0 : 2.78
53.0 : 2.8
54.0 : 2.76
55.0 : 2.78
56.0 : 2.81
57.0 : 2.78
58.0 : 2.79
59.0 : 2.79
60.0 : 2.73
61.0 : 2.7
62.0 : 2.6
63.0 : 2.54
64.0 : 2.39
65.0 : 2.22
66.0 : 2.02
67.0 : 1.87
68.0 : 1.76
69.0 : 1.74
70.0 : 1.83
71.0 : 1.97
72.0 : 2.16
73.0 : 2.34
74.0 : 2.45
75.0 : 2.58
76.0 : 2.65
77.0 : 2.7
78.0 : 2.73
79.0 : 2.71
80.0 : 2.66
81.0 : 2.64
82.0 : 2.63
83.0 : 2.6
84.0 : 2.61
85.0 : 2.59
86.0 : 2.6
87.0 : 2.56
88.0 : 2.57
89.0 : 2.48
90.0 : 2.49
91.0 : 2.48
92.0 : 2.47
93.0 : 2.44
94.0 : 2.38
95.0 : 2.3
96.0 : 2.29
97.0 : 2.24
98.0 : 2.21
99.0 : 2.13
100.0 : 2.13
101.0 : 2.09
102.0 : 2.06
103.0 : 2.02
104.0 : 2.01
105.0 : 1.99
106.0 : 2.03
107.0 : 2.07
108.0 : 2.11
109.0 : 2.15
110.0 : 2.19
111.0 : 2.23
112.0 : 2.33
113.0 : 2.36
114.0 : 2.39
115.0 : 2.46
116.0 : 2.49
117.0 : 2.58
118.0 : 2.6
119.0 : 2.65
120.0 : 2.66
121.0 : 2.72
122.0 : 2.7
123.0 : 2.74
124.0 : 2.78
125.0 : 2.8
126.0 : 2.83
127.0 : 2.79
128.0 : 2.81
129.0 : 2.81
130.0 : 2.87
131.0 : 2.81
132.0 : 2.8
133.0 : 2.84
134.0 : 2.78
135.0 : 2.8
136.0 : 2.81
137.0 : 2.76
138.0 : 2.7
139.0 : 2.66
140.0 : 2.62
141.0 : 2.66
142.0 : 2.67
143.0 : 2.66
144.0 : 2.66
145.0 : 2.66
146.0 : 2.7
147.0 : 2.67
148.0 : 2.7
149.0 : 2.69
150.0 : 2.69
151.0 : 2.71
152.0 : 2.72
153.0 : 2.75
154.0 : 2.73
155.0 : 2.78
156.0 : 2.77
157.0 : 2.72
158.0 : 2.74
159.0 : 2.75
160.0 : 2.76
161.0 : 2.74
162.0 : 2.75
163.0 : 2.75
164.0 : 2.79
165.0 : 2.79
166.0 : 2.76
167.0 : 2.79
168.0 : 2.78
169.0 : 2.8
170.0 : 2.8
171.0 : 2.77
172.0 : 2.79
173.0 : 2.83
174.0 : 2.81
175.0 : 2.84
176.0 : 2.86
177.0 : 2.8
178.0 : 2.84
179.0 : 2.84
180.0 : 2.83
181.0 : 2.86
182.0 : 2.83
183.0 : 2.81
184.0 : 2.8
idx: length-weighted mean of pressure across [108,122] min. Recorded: 2.44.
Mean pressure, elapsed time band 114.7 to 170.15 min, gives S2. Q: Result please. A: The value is 2.73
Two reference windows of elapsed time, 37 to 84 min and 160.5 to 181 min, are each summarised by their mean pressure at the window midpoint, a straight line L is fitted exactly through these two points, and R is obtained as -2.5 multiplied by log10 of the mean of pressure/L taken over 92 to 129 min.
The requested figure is 0.13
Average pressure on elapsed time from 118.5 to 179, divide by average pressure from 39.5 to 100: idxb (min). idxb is 1.09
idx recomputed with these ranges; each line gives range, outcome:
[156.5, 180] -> 2.79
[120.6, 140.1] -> 2.77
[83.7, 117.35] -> 2.31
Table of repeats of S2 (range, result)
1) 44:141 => 2.51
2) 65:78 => 2.2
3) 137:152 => 2.68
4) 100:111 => 2.08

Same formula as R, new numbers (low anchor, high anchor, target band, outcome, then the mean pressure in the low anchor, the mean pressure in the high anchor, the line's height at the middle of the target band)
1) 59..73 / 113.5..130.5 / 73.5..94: -0.09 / 2.22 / 2.69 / 2.37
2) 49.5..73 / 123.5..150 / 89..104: 0.14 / 2.45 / 2.74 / 2.59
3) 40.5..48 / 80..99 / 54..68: 0.08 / 2.86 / 2.47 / 2.71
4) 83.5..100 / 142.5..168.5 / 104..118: 0.11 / 2.42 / 2.73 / 2.51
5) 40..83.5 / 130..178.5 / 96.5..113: 0.24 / 2.58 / 2.75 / 2.66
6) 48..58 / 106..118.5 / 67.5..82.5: 0.11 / 2.79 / 2.32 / 2.62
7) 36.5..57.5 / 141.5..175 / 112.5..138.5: 0.03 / 2.84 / 2.74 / 2.77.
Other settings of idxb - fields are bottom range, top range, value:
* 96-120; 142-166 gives 1.21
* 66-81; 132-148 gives 1.18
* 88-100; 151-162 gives 1.17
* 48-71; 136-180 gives 1.10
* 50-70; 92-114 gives 0.88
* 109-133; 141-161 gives 1.03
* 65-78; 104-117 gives 1.02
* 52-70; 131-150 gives 1.10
